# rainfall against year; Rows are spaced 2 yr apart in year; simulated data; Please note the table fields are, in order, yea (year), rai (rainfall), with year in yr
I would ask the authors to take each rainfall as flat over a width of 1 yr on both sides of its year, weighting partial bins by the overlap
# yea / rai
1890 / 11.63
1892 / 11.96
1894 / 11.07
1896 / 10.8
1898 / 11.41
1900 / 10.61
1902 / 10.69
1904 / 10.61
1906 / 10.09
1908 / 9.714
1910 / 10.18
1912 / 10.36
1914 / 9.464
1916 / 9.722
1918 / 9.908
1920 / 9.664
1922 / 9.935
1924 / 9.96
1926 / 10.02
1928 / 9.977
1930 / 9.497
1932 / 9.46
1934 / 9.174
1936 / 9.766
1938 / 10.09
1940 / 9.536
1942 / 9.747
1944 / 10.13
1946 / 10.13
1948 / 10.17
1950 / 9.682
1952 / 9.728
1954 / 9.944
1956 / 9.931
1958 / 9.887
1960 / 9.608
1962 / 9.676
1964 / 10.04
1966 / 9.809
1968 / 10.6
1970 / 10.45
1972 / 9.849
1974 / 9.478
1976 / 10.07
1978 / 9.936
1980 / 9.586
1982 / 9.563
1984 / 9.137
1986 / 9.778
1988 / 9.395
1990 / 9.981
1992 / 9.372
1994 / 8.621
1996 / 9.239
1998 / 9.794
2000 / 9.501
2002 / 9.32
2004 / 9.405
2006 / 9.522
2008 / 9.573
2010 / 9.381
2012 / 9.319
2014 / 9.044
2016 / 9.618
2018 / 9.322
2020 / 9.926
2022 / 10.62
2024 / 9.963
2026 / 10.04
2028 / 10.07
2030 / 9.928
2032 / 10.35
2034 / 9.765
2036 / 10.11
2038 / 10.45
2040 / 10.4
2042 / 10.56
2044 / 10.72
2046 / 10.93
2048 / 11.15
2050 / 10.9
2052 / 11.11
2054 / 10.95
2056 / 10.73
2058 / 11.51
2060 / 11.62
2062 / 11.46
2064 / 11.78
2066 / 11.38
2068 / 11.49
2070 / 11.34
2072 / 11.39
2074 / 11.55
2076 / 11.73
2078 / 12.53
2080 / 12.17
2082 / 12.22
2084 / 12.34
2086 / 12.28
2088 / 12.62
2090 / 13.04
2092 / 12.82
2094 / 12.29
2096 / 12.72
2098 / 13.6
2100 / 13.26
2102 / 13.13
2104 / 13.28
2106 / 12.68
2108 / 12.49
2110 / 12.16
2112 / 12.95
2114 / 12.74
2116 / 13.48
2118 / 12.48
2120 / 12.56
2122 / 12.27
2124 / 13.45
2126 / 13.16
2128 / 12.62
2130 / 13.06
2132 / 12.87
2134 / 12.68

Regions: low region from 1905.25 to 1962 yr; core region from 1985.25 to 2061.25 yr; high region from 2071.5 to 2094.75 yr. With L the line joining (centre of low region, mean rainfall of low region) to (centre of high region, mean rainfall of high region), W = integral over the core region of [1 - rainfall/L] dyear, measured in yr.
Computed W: 8.4 yr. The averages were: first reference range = 9.83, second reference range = 12.3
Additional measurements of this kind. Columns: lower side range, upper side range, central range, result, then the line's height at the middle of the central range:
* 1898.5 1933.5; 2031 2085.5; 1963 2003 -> 3.4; 10.6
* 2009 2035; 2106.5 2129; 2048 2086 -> -1.3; 11.2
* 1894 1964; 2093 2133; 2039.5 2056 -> 1.4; 11.8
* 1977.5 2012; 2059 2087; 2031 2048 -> 0.6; 10.8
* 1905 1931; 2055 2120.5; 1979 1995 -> 2.1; 10.9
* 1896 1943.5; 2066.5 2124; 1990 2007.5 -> 2.7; 11.1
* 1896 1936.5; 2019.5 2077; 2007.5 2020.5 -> 1.5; 10.6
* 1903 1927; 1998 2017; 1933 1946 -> 0.1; 9.83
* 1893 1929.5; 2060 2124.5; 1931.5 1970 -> 3.0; 10.7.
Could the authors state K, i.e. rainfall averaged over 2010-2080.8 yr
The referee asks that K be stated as 10.7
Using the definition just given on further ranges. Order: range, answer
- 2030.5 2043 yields 10.3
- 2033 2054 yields 10.6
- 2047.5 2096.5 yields 11.8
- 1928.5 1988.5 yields 9.8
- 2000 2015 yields 9.38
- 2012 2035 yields 9.85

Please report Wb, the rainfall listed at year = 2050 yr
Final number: 10.9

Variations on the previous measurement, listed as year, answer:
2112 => 12.95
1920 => 9.664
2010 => 9.381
